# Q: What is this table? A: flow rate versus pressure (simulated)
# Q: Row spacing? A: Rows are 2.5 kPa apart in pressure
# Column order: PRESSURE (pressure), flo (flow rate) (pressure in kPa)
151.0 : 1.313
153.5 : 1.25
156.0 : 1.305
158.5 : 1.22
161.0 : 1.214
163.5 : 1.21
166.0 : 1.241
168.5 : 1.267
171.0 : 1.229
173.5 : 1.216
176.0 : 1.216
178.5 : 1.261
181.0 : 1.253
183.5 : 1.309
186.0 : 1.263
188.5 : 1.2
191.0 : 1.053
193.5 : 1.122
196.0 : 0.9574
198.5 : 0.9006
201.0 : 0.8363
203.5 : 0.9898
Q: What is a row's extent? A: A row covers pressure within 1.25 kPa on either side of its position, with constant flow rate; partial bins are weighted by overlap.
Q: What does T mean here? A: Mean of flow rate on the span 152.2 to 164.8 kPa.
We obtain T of 1.24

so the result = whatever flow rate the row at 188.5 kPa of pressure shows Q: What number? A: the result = 1.2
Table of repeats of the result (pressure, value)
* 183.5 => 1.309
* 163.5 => 1.21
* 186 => 1.263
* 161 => 1.214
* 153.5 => 1.25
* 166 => 1.241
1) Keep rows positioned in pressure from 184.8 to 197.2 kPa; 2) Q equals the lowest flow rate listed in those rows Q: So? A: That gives 0.9574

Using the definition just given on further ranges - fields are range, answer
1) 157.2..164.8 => 1.21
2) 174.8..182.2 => 1.216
